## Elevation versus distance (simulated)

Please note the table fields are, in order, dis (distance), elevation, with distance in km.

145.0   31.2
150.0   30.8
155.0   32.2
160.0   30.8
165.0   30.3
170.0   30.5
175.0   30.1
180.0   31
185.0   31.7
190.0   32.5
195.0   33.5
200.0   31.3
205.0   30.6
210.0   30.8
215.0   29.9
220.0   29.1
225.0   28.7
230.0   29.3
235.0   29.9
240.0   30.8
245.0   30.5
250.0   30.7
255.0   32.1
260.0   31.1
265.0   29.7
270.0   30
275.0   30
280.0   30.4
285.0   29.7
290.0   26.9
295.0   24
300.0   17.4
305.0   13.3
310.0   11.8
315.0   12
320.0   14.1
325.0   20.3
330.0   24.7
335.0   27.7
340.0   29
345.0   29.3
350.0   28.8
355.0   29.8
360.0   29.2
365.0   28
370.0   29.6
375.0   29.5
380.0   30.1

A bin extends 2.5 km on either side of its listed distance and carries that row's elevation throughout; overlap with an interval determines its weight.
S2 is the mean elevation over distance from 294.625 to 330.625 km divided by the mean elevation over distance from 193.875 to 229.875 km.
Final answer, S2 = 0.5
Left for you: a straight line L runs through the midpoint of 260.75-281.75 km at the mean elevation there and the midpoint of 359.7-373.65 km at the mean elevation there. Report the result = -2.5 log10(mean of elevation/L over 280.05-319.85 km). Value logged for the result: 0.45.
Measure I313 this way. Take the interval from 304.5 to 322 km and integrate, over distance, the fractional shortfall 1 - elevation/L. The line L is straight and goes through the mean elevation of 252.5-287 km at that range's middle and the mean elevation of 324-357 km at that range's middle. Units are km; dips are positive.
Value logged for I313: 9.7 km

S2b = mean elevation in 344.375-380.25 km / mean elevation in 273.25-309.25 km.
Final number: 1.23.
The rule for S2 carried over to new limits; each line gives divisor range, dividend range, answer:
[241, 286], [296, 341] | 0.61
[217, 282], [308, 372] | 0.80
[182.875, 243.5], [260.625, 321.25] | 0.75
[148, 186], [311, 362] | 0.78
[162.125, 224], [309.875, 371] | 0.79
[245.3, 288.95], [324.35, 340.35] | 0.84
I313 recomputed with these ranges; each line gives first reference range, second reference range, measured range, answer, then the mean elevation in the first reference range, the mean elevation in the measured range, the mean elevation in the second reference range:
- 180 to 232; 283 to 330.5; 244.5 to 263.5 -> -4.5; 30.8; 31.1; 19.1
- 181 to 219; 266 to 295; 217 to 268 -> -0.2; 31.4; 30.2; 28.9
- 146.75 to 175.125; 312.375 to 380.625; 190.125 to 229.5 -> -1.5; 30.9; 30.6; 25.7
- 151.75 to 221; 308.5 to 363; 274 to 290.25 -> -2.0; 31.1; 29.5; 23.6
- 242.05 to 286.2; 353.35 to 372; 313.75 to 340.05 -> 7.6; 30.5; 21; 29.1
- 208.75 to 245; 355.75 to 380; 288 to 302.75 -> 3.5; 29.8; 22.5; 29.2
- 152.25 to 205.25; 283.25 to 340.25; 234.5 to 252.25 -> -3.0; 31.3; 30.5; 20.5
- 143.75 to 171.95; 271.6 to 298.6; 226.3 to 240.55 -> -0.3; 31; 29.8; 27.8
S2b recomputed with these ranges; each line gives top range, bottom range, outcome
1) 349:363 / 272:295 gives 1.02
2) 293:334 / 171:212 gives 0.56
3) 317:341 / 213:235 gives 0.77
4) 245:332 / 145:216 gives 0.78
